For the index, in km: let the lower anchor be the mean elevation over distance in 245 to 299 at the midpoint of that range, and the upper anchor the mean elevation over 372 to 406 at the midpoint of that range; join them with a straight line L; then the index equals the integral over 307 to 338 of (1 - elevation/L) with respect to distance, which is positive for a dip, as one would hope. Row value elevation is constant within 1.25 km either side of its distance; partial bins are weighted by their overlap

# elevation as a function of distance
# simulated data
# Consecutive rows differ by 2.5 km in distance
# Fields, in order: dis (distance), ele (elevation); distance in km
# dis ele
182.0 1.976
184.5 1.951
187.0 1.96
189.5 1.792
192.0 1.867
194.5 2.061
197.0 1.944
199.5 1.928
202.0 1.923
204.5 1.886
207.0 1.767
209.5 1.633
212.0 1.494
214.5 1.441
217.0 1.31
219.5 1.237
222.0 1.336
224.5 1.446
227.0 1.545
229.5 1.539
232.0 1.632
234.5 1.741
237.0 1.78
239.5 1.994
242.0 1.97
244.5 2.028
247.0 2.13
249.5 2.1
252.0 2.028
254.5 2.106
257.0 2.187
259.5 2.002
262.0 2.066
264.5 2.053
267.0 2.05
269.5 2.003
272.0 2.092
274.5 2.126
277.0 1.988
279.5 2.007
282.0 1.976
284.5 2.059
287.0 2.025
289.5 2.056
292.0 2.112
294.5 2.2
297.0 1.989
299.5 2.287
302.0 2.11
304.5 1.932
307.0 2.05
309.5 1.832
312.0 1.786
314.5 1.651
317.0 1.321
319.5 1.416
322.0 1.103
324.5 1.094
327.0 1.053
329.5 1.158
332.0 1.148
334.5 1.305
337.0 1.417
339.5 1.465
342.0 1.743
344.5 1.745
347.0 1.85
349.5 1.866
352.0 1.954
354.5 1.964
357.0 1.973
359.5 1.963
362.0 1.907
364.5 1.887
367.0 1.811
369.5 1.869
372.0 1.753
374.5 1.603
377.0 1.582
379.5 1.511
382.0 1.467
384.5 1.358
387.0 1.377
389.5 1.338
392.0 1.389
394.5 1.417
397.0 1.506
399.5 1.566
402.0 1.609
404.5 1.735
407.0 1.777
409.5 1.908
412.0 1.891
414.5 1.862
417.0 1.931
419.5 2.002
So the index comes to 7.6 km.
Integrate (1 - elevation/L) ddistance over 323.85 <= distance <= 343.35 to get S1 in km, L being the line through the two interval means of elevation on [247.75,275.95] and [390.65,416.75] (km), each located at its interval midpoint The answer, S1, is 5.9 km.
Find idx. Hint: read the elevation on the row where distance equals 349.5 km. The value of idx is 1.866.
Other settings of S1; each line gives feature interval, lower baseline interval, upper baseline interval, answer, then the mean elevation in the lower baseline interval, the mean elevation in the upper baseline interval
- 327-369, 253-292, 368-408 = 0.9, 2.05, 1.55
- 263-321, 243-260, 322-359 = -3.7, 2.08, 1.55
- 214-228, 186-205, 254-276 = 4.2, 1.92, 2.07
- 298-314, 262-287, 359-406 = -0.6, 2.04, 1.61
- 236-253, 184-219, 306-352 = -3.3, 1.77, 1.51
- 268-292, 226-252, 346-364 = -2.0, 1.86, 1.92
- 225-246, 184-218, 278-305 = 1.4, 1.78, 2.07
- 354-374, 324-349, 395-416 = -4.4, 1.42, 1.72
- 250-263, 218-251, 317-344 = -3.6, 1.73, 1.3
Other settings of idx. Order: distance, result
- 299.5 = 2.287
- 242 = 1.97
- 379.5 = 1.511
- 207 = 1.767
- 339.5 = 1.465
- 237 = 1.78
